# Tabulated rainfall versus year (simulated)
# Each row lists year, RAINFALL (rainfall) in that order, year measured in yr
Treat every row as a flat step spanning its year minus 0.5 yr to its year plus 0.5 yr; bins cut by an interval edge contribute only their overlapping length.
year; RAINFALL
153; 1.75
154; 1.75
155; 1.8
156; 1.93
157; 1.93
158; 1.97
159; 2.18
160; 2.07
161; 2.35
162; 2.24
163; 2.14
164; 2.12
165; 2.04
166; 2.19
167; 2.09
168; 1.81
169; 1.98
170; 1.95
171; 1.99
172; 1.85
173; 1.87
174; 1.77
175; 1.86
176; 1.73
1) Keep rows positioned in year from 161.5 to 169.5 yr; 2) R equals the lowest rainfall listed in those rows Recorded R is 1.81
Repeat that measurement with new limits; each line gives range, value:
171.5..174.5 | 1.77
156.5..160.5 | 1.93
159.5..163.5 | 2.07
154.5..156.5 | 1.8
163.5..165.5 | 2.04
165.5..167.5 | 2.09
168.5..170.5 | 1.95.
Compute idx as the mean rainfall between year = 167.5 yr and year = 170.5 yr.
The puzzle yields 1.91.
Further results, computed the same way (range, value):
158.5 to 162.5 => 2.21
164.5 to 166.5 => 2.12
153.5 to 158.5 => 1.88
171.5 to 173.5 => 1.86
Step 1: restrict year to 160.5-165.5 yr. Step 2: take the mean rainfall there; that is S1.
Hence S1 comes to 2.18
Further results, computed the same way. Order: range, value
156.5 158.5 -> 1.95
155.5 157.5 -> 1.93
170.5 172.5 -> 1.92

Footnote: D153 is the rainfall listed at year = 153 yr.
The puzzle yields 1.75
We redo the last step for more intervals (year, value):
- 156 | 1.93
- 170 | 1.95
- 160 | 2.07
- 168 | 1.81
